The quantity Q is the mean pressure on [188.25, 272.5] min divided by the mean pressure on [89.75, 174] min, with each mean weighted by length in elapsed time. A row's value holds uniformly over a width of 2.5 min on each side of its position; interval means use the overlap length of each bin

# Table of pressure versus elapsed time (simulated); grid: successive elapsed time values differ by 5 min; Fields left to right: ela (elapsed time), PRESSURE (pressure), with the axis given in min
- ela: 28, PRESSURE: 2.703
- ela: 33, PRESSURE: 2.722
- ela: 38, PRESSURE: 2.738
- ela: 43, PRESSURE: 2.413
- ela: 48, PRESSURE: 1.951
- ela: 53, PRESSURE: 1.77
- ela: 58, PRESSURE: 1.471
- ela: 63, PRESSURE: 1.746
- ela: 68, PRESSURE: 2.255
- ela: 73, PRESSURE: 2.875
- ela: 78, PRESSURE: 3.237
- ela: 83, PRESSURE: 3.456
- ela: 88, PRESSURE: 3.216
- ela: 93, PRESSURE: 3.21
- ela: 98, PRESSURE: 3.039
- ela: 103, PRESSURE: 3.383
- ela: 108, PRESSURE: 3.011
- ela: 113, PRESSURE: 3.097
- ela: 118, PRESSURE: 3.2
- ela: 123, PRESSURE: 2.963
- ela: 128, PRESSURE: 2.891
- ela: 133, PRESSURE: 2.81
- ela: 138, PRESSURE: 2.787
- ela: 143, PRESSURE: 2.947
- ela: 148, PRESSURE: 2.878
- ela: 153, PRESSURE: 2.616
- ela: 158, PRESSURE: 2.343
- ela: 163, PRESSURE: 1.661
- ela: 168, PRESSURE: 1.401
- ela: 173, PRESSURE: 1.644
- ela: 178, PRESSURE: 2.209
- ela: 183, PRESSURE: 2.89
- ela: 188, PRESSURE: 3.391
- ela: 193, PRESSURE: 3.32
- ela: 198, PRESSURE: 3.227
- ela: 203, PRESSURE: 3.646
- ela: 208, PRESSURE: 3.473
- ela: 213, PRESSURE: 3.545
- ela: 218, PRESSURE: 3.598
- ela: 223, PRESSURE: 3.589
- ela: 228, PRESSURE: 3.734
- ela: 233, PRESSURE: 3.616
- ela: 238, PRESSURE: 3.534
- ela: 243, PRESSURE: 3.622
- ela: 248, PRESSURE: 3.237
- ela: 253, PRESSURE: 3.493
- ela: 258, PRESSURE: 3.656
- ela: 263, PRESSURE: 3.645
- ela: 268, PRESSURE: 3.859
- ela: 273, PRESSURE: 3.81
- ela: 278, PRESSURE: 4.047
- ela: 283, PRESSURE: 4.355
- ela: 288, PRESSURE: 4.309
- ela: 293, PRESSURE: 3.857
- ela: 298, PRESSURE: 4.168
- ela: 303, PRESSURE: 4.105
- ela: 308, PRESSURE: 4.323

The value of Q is 1.30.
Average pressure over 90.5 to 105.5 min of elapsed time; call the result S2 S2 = 3.21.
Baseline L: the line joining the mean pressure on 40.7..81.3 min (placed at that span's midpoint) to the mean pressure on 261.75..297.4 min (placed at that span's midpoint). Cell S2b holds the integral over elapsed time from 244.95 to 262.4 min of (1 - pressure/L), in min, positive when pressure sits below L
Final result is 1.4 min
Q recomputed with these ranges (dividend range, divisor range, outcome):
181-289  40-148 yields 1.31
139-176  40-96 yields 0.89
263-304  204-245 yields 1.12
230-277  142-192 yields 1.50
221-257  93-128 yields 1.14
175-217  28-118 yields 1.19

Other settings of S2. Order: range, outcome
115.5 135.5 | 2.97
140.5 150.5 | 2.91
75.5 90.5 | 3.3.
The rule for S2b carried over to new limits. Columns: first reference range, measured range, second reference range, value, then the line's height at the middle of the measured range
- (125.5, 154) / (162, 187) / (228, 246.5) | 8.4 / 3.1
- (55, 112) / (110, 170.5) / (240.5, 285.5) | 8.8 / 3.1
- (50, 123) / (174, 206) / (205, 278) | 2.8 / 3.34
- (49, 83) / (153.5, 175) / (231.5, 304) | 8.4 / 3.04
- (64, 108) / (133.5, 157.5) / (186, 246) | 3.6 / 3.26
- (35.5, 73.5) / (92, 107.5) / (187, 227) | -4.1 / 2.52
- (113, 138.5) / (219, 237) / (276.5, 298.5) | 0.4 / 3.71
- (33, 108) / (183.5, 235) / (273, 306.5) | 1.3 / 3.58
